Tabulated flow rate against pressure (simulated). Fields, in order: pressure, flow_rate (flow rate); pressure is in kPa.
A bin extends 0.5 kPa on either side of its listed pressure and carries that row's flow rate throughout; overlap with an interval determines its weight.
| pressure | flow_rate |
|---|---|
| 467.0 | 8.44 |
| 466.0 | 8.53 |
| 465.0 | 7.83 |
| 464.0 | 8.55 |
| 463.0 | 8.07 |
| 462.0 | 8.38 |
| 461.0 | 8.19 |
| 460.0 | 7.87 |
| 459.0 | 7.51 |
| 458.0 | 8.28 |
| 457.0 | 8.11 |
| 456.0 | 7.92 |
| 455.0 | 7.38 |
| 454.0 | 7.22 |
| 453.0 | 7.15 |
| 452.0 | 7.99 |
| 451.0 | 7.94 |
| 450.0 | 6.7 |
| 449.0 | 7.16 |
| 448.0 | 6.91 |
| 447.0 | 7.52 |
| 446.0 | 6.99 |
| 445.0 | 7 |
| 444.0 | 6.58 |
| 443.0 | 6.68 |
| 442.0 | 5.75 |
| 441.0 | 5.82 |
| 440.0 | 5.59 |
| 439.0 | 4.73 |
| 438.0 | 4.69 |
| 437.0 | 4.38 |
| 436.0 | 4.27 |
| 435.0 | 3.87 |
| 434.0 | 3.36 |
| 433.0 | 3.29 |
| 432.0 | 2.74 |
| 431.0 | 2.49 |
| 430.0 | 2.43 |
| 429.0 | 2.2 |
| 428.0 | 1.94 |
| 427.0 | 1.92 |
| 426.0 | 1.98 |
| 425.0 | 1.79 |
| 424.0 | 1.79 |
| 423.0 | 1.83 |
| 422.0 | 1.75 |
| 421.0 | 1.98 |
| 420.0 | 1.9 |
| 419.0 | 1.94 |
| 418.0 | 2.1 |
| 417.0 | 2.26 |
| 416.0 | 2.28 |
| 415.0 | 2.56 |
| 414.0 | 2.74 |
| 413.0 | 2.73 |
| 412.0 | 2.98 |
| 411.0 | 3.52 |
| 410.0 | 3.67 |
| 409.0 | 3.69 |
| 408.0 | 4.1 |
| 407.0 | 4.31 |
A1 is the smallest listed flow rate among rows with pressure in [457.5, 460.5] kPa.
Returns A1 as 7.51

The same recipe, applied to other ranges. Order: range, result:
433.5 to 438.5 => 3.36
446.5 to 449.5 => 6.91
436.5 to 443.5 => 4.38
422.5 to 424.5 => 1.79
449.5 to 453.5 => 6.7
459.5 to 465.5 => 7.83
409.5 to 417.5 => 2.26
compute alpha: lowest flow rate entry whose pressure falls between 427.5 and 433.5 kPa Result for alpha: 1.94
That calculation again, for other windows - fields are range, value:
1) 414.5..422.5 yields 1.75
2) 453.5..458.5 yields 7.22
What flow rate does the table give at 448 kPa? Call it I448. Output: 6.91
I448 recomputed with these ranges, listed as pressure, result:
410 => 3.67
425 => 1.79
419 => 1.94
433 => 3.29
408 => 4.1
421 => 1.98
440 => 5.59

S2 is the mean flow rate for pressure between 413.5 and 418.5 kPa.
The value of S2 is 2.39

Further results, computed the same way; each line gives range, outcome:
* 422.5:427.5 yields 1.86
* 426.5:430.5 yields 2.12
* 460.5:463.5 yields 8.21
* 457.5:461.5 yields 7.96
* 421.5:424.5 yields 1.79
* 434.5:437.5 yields 4.17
